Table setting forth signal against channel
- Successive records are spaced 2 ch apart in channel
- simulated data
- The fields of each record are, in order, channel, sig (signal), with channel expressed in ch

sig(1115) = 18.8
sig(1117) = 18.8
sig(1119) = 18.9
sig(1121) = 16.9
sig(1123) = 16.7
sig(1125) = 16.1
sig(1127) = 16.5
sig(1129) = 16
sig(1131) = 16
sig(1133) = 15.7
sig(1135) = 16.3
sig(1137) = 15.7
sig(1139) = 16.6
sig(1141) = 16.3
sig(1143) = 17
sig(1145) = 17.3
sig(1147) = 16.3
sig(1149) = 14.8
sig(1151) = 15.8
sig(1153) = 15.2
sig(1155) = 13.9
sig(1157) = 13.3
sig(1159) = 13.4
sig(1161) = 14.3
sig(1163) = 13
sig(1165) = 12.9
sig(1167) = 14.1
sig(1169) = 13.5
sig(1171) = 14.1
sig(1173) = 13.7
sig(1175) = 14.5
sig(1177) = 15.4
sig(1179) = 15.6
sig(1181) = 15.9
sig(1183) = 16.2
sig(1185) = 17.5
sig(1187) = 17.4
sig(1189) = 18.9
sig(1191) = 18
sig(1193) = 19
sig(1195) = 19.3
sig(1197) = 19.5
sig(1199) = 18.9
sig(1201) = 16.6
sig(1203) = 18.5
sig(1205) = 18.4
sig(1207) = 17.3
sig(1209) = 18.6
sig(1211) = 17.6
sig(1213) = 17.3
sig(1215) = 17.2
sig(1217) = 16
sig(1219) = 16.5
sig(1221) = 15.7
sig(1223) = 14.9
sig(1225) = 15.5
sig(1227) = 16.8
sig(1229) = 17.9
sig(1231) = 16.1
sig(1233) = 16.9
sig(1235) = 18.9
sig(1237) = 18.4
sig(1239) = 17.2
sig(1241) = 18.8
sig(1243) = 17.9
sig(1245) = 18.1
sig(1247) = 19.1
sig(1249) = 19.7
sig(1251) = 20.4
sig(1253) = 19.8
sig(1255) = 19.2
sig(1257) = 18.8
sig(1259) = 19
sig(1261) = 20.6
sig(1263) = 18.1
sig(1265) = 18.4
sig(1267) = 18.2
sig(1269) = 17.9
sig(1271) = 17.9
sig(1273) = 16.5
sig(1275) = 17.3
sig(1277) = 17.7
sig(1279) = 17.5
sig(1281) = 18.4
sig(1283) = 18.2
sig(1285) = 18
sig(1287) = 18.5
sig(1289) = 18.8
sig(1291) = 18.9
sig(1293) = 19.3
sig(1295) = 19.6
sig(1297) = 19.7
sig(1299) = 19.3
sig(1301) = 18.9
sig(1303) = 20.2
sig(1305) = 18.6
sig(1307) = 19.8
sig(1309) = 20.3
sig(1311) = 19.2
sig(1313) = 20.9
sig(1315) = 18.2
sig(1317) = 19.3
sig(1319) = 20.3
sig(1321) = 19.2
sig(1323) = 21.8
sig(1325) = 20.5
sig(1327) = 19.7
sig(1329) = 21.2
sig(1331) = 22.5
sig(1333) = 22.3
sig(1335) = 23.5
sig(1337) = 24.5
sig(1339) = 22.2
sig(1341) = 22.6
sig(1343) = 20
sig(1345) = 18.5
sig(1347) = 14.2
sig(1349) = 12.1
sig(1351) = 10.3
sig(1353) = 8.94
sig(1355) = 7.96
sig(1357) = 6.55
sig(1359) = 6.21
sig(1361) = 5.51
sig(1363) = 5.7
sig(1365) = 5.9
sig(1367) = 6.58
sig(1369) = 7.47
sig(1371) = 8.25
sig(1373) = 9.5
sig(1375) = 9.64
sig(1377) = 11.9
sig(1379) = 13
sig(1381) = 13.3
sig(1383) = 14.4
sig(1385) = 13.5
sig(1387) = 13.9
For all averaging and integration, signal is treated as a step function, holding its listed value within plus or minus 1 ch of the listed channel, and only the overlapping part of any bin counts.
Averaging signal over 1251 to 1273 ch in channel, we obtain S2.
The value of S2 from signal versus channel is 18.8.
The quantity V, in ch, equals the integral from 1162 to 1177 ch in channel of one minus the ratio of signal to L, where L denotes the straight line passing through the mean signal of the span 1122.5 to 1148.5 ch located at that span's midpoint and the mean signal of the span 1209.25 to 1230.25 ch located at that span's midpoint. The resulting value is 2.40 ch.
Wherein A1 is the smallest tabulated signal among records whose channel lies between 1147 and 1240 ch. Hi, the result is 12.9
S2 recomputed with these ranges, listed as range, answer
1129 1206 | 16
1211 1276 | 17.8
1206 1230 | 16.8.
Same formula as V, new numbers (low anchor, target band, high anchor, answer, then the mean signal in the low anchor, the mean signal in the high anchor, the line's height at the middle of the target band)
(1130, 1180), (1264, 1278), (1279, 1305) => 0.5 ch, 15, 18.9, 18.3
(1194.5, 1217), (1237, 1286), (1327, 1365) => -4.6 ch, 18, 15.1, 16.9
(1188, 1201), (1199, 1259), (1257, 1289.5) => 2.4 ch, 18.8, 18.2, 18.5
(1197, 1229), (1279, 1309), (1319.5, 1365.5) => -4.9 ch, 17.2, 15.9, 16.4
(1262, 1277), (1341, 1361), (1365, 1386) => 0.8 ch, 17.8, 10.5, 12.2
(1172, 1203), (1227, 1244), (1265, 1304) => 0.1 ch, 17.1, 18.5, 17.8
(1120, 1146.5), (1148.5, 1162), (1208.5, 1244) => 1.8 ch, 16.4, 17.1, 16.6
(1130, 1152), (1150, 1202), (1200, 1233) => 2.4 ch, 16.2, 16.9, 16.5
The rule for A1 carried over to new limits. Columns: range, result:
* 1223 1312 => 14.9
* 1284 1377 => 5.51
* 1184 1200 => 17.4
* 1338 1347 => 14.2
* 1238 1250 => 17.2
